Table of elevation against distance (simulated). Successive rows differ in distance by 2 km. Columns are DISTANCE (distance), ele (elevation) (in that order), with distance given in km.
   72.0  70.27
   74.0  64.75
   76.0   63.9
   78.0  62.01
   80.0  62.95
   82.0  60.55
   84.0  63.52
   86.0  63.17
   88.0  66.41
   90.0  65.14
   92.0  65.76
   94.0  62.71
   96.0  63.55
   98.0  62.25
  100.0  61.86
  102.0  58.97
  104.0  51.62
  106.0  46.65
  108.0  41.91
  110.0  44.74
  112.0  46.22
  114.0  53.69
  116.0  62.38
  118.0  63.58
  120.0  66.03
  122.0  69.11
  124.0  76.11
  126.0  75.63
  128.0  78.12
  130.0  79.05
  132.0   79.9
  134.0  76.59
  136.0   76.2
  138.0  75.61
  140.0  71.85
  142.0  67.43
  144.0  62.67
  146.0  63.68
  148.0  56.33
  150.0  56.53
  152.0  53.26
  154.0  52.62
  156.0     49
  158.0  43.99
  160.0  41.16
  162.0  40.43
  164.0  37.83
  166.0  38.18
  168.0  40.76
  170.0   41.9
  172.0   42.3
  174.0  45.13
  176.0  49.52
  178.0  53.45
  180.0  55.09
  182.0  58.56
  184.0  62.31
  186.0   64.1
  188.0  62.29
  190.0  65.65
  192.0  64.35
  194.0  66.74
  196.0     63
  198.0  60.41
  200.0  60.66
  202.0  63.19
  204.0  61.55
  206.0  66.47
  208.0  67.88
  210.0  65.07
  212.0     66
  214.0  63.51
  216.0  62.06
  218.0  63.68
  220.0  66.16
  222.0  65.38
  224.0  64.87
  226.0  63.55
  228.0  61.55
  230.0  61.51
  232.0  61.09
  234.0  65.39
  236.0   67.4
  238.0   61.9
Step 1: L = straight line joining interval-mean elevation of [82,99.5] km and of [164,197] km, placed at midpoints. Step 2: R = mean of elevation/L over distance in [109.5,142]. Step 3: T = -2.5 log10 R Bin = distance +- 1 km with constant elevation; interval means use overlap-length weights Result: -0.150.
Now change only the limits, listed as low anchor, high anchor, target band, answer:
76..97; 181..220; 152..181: 0.367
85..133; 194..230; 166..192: 0.191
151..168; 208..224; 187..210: -0.098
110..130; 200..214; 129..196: 0.133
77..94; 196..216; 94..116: 0.178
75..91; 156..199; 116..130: -0.213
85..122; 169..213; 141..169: 0.173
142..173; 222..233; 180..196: -0.149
